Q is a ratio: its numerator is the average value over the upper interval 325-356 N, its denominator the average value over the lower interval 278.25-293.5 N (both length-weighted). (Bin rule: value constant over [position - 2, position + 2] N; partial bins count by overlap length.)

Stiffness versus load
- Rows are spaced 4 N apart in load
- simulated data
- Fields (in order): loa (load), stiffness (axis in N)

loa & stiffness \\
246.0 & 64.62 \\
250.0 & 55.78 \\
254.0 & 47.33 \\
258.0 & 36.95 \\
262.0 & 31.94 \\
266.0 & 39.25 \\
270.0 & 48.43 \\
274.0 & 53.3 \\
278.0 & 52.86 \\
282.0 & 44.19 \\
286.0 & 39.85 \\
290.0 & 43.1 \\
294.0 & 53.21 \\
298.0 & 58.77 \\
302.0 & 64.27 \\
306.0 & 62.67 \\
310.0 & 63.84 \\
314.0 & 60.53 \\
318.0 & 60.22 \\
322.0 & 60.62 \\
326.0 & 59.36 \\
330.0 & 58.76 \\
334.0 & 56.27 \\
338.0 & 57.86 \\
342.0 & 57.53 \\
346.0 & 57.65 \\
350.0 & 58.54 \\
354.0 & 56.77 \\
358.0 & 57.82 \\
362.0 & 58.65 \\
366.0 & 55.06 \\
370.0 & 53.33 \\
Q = 1.29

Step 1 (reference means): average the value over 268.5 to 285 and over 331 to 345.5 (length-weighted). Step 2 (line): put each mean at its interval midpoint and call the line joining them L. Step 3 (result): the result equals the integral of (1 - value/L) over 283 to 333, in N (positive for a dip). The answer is -3.2 N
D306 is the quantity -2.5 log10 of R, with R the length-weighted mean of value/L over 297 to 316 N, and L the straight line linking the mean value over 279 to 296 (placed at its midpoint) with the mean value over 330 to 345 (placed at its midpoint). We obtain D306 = -0.24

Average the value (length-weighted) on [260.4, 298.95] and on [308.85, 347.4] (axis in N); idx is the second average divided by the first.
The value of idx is 1.28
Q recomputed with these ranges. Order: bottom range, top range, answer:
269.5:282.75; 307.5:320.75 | 1.22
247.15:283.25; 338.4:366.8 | 1.25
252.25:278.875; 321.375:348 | 1.33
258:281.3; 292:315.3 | 1.36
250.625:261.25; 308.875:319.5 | 1.44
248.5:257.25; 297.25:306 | 1.26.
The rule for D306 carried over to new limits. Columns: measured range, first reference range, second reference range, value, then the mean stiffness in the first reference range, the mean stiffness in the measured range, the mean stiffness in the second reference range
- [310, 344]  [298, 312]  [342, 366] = 0.02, 62.9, 59.2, 57.6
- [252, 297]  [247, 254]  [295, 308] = 0.27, 54.6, 44.9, 61.2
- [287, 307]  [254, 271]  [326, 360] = -0.16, 39.6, 55.3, 57.8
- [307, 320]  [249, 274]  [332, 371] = -0.20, 43.6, 61.6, 57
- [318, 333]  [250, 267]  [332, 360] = -0.11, 40.8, 59.4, 57.5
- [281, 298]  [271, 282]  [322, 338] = 0.13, 51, 46.8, 58.4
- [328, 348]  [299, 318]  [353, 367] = 0.03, 62.3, 57.6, 57.2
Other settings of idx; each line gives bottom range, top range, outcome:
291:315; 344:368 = 0.96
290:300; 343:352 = 1.09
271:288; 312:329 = 1.26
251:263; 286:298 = 1.19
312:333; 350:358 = 0.96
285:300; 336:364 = 1.17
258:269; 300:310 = 1.72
